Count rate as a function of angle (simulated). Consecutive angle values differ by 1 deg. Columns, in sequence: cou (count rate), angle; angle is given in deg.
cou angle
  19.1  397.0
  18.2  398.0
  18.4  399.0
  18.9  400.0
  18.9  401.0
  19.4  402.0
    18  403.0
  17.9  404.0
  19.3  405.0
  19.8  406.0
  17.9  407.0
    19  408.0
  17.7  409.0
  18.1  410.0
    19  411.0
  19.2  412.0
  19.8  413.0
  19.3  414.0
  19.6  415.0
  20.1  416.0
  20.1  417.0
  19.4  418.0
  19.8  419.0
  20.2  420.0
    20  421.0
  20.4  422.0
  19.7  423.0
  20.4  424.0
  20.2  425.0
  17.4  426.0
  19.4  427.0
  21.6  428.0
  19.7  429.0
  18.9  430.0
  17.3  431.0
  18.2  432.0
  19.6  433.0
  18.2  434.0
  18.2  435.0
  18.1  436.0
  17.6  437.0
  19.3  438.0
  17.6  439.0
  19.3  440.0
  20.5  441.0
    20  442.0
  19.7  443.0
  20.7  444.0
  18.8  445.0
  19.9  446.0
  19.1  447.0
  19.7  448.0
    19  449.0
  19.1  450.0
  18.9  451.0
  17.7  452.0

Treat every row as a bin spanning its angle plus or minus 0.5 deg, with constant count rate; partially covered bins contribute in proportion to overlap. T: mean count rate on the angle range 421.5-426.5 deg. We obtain 19.6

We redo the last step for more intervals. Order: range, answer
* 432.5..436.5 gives 18.5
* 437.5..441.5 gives 19.2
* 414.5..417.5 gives 19.9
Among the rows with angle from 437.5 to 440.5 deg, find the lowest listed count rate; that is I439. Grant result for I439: 17.6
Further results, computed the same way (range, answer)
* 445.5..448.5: 19.1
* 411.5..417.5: 19.2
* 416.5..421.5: 19.4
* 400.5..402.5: 18.9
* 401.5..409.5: 17.7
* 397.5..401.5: 18.2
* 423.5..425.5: 20.2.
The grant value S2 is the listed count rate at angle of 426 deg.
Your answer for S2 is 17.4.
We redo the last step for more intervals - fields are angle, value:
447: 19.1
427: 19.4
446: 19.9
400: 18.9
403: 18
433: 19.6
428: 21.6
